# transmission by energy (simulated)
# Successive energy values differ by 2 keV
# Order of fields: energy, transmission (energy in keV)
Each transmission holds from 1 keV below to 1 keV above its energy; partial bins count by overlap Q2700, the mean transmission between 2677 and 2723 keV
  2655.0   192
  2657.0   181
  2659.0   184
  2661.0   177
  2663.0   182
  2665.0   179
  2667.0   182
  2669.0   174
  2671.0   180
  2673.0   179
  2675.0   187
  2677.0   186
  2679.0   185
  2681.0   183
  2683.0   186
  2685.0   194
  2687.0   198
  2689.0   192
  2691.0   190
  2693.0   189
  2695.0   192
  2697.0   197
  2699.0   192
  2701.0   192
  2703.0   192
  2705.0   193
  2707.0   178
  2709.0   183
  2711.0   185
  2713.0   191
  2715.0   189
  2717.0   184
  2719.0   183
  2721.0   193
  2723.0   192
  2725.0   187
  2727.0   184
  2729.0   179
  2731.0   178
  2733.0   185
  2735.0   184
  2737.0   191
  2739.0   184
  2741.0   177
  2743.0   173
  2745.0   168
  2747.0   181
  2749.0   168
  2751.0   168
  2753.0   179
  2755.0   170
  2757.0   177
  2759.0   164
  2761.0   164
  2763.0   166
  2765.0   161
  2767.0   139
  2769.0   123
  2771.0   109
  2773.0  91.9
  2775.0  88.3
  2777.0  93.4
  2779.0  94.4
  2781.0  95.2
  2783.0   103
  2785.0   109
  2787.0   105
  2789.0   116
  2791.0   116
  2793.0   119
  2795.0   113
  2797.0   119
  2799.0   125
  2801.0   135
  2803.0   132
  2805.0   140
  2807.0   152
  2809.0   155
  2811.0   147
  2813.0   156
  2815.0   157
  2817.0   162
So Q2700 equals 189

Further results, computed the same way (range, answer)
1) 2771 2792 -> 102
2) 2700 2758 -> 182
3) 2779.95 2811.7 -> 124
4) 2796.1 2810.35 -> 137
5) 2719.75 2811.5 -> 148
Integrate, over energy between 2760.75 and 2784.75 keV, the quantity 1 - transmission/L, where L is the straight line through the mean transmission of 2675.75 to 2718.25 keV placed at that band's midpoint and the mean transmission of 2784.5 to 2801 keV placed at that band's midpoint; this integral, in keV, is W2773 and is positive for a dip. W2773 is 2.8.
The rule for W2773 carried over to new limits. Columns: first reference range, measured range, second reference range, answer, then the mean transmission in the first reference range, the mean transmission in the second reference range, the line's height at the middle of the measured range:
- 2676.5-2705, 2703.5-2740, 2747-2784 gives -3.8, 191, 138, 169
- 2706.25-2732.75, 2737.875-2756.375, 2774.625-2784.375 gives -4.0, 185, 95.8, 144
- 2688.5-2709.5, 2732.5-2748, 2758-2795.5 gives -2.8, 190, 120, 153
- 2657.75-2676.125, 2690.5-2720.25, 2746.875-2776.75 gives -3.8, 180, 148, 167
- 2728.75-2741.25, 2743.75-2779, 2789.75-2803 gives 2.6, 183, 122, 157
